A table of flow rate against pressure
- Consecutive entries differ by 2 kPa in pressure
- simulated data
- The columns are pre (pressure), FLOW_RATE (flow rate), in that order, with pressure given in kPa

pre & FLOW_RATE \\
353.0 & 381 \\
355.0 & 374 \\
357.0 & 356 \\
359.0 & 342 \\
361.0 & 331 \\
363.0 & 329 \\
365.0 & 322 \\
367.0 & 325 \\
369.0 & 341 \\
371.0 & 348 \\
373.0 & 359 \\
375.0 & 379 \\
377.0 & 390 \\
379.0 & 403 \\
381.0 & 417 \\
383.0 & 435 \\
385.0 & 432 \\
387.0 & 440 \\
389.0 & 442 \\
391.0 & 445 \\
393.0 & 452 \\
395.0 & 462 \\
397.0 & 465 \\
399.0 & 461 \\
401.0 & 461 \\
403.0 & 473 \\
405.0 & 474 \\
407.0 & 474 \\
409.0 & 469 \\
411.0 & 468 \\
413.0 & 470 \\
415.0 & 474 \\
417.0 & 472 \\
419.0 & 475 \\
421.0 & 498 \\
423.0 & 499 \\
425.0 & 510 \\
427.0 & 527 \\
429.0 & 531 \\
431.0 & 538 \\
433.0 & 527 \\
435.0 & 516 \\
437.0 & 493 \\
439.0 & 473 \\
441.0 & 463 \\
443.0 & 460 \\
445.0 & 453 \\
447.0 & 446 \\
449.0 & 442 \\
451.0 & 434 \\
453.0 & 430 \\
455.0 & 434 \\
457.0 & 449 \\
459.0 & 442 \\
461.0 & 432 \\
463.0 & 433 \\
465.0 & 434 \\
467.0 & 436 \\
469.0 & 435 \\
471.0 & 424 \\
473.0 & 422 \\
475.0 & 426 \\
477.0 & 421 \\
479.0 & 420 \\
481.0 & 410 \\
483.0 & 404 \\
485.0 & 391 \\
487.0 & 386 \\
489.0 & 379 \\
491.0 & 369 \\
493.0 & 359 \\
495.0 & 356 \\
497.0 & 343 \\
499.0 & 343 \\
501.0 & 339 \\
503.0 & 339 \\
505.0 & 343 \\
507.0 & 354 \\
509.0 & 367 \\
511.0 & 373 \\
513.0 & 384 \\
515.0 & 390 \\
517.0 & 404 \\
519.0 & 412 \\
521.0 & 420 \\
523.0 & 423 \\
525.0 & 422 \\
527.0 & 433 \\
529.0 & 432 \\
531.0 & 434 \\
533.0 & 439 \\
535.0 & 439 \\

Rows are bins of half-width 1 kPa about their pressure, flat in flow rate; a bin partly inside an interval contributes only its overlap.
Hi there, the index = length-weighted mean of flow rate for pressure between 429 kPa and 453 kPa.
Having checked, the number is 477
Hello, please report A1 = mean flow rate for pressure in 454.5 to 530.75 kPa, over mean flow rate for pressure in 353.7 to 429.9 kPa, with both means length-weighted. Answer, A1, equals 0.93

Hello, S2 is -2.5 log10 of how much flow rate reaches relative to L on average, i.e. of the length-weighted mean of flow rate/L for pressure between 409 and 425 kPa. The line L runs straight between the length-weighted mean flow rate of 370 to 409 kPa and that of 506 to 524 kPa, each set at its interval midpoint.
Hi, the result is -0.14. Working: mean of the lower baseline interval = 433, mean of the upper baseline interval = 392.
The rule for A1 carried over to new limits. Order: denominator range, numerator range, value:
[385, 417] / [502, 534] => 0.86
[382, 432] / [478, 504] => 0.79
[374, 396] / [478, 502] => 0.88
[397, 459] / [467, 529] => 0.82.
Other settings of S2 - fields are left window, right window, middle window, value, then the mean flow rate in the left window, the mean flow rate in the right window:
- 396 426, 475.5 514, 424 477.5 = -0.080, 476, 373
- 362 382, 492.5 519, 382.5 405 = -0.245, 361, 363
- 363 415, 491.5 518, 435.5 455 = -0.159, 423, 361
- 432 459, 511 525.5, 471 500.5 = 0.114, 462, 405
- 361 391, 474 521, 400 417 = -0.225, 383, 380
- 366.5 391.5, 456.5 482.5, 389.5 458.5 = -0.150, 397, 429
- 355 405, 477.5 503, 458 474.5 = -0.139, 401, 374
